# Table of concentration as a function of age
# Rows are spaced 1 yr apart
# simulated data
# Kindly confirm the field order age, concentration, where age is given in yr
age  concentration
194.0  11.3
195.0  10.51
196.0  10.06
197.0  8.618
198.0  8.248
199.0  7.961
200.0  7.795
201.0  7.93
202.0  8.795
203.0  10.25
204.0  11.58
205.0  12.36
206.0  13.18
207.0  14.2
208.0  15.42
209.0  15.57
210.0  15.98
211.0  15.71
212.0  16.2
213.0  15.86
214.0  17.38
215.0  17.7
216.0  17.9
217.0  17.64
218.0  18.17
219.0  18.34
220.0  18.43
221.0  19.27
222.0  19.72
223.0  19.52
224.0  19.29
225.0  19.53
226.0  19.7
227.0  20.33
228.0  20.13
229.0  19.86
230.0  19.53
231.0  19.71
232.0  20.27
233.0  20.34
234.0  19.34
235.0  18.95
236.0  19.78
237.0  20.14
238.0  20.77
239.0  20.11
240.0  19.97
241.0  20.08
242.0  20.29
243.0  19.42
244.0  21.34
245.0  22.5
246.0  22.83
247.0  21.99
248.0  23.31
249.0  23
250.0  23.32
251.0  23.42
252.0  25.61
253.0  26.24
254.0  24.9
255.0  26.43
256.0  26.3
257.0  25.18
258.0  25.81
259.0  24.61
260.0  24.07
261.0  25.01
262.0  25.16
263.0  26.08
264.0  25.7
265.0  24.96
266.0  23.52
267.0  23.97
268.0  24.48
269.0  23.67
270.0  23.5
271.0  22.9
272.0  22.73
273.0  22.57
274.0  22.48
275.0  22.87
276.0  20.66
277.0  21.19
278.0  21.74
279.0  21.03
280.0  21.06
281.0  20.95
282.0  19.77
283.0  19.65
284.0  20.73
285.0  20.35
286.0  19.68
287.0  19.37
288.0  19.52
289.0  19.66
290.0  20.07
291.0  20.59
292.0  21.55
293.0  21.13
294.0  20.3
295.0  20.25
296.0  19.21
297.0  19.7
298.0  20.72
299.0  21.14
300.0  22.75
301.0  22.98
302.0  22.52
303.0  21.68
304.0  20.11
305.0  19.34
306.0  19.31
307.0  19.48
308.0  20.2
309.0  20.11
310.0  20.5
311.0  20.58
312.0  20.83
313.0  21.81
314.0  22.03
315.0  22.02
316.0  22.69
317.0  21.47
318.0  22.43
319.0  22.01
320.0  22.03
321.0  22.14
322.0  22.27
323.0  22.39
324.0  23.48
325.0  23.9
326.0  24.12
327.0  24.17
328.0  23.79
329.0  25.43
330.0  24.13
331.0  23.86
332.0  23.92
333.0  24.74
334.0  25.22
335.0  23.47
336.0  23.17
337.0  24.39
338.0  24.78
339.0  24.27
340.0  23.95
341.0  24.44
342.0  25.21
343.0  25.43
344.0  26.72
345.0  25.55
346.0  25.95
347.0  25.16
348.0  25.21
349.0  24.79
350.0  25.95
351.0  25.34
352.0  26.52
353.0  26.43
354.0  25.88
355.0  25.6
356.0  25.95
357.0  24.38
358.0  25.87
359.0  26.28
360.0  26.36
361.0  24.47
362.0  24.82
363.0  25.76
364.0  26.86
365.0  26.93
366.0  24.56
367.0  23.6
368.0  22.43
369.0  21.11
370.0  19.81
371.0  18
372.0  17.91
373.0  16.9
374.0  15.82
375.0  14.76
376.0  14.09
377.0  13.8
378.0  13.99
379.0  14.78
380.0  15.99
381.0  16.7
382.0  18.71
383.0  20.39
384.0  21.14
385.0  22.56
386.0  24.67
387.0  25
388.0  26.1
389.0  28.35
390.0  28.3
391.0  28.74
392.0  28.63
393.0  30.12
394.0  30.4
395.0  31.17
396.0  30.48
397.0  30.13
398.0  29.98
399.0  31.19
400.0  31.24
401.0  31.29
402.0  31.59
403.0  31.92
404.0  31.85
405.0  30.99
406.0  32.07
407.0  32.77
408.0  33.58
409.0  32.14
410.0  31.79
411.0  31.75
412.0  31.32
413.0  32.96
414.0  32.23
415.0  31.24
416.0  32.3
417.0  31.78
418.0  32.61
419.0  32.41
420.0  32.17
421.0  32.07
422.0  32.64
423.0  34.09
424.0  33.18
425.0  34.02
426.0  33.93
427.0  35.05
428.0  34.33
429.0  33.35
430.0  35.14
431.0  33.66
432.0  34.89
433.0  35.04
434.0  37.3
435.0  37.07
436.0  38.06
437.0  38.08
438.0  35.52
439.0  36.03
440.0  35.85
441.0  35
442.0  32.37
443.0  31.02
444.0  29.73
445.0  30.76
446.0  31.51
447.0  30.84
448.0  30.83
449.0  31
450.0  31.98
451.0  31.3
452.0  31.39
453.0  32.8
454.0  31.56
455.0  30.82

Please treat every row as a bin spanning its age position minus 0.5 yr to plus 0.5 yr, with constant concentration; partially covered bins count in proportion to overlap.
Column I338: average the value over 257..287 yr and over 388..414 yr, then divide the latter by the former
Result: 1.36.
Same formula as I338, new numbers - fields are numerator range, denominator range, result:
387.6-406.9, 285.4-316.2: 1.47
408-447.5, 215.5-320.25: 1.56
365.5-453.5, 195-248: 1.70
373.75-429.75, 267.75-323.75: 1.33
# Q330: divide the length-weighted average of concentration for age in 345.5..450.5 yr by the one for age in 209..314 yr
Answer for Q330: 1.34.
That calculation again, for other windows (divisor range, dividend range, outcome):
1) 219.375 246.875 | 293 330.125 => 1.08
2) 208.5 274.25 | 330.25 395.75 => 1.11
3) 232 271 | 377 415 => 1.20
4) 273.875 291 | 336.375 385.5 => 1.10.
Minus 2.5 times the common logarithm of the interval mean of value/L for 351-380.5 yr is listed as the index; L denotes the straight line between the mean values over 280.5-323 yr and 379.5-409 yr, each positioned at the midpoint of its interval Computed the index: 0.17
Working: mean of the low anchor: 20.9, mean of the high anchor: 27.9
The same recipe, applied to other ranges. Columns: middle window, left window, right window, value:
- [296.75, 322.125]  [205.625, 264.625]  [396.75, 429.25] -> 0.20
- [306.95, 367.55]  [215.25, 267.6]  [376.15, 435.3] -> 0.10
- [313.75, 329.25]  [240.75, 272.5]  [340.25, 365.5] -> 0.10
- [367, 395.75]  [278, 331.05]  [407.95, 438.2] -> 0.34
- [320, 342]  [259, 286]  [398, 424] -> 0.12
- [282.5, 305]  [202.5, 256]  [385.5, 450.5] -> 0.15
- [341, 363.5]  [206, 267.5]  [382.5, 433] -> 0.08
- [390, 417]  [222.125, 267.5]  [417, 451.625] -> 0.02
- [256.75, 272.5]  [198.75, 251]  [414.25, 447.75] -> -0.17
